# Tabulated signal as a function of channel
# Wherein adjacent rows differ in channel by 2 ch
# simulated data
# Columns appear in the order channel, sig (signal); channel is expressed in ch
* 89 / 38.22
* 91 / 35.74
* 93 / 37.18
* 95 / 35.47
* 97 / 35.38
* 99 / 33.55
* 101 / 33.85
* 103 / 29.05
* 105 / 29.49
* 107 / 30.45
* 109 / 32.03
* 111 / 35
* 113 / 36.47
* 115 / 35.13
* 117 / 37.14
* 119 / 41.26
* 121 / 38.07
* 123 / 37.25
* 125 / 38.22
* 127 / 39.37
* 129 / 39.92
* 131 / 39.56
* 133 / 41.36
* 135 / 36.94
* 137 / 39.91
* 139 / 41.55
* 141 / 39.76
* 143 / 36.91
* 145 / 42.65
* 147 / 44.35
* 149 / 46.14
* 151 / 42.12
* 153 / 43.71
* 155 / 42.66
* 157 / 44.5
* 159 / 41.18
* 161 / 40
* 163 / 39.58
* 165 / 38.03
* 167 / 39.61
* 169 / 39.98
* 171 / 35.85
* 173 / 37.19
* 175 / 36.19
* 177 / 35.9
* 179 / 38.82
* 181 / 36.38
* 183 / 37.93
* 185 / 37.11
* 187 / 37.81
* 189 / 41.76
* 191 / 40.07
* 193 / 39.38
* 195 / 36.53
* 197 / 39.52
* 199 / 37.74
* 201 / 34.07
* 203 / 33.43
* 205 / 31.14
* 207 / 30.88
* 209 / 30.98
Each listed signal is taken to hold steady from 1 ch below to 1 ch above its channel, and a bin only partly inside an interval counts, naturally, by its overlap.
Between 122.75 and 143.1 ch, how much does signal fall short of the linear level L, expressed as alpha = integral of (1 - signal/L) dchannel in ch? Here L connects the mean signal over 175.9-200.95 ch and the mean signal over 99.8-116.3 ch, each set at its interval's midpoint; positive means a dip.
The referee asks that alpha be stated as -2.91 ch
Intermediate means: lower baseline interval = 32.8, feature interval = 39.3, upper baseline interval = 38.1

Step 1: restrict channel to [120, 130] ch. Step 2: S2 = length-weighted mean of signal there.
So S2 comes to 38.6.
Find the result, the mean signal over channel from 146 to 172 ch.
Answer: 41.4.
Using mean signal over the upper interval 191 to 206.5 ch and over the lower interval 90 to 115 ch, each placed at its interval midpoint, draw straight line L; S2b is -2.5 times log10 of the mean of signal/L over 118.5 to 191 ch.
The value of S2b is -0.138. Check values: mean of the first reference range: 33.7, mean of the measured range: 39.7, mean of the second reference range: 36.1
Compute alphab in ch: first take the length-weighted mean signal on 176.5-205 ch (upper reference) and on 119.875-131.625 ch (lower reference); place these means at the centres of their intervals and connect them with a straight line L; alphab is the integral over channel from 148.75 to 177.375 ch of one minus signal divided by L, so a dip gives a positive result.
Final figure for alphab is -1.6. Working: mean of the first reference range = 38.7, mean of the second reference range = 37.4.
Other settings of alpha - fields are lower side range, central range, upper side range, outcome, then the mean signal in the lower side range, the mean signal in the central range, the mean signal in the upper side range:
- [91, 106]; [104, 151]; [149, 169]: -1.1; 33.6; 38.3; 41.4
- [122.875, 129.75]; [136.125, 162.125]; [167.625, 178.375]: -2.7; 38.8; 42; 37.2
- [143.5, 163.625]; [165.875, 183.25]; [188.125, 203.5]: 1.2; 42.6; 37.5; 37.9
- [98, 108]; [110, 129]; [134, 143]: -1.5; 31.3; 37.7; 39.2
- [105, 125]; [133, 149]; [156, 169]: -1.0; 35.7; 40.7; 40.4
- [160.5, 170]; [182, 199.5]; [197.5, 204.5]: -1.1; 39.4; 38.7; 35.1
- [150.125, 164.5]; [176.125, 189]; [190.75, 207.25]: 0.2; 41.8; 37.7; 35.9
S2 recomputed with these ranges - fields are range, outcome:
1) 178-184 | 37.7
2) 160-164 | 39.8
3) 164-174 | 38.1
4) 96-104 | 33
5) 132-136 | 39.1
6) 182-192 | 38.9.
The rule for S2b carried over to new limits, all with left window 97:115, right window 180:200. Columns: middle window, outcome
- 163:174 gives -0.037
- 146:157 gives -0.219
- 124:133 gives -0.153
